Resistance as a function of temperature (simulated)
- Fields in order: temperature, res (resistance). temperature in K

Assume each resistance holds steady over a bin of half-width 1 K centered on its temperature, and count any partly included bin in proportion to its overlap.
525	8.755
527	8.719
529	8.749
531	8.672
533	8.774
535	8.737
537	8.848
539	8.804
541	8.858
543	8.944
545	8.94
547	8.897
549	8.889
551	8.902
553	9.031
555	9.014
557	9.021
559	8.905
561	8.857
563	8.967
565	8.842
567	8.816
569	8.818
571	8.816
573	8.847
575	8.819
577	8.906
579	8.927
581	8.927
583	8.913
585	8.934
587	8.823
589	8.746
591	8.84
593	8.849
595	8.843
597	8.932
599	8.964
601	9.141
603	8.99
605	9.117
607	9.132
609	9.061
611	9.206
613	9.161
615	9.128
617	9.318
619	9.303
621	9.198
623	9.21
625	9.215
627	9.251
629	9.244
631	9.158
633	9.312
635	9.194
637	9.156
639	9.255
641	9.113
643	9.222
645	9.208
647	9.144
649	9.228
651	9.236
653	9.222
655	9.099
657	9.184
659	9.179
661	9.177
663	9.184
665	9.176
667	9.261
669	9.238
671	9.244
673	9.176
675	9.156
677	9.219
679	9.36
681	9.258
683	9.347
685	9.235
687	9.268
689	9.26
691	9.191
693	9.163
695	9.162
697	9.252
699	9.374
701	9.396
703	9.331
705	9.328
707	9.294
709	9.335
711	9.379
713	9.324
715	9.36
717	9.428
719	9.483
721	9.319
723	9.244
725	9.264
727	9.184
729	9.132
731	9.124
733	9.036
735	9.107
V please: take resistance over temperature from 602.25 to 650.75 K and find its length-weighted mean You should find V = 9.19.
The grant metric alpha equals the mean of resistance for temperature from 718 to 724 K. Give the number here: 9.35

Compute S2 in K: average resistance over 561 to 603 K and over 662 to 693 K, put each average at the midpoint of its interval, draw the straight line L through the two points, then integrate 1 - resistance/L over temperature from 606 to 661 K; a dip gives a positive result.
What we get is -0.75 K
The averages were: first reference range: 8.89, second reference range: 9.24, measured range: 9.2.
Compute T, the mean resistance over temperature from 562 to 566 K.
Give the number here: 8.9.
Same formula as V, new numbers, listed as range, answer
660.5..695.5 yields 9.23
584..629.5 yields 9.07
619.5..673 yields 9.2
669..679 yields 9.22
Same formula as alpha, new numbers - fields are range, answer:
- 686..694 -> 9.22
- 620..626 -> 9.21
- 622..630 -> 9.23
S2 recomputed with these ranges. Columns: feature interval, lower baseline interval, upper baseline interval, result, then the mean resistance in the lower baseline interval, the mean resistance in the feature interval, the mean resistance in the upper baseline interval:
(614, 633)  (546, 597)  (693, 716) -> -0.4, 8.89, 9.23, 9.31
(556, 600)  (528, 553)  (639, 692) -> 0.4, 8.84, 8.88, 9.22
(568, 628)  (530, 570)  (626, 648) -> 0.3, 8.88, 9.01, 9.21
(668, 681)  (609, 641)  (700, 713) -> 0.1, 9.21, 9.23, 9.34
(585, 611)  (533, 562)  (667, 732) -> 0.2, 8.9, 8.96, 9.28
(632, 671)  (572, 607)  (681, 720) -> -0.3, 8.92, 9.2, 9.31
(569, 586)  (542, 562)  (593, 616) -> 0.2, 8.94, 8.88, 9.05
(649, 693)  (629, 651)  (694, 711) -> 0.2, 9.2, 9.22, 9.31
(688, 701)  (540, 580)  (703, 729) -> 0.0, 8.9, 9.25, 9.32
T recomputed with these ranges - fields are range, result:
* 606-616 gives 9.14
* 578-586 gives 8.93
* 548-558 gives 8.97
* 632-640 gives 9.23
